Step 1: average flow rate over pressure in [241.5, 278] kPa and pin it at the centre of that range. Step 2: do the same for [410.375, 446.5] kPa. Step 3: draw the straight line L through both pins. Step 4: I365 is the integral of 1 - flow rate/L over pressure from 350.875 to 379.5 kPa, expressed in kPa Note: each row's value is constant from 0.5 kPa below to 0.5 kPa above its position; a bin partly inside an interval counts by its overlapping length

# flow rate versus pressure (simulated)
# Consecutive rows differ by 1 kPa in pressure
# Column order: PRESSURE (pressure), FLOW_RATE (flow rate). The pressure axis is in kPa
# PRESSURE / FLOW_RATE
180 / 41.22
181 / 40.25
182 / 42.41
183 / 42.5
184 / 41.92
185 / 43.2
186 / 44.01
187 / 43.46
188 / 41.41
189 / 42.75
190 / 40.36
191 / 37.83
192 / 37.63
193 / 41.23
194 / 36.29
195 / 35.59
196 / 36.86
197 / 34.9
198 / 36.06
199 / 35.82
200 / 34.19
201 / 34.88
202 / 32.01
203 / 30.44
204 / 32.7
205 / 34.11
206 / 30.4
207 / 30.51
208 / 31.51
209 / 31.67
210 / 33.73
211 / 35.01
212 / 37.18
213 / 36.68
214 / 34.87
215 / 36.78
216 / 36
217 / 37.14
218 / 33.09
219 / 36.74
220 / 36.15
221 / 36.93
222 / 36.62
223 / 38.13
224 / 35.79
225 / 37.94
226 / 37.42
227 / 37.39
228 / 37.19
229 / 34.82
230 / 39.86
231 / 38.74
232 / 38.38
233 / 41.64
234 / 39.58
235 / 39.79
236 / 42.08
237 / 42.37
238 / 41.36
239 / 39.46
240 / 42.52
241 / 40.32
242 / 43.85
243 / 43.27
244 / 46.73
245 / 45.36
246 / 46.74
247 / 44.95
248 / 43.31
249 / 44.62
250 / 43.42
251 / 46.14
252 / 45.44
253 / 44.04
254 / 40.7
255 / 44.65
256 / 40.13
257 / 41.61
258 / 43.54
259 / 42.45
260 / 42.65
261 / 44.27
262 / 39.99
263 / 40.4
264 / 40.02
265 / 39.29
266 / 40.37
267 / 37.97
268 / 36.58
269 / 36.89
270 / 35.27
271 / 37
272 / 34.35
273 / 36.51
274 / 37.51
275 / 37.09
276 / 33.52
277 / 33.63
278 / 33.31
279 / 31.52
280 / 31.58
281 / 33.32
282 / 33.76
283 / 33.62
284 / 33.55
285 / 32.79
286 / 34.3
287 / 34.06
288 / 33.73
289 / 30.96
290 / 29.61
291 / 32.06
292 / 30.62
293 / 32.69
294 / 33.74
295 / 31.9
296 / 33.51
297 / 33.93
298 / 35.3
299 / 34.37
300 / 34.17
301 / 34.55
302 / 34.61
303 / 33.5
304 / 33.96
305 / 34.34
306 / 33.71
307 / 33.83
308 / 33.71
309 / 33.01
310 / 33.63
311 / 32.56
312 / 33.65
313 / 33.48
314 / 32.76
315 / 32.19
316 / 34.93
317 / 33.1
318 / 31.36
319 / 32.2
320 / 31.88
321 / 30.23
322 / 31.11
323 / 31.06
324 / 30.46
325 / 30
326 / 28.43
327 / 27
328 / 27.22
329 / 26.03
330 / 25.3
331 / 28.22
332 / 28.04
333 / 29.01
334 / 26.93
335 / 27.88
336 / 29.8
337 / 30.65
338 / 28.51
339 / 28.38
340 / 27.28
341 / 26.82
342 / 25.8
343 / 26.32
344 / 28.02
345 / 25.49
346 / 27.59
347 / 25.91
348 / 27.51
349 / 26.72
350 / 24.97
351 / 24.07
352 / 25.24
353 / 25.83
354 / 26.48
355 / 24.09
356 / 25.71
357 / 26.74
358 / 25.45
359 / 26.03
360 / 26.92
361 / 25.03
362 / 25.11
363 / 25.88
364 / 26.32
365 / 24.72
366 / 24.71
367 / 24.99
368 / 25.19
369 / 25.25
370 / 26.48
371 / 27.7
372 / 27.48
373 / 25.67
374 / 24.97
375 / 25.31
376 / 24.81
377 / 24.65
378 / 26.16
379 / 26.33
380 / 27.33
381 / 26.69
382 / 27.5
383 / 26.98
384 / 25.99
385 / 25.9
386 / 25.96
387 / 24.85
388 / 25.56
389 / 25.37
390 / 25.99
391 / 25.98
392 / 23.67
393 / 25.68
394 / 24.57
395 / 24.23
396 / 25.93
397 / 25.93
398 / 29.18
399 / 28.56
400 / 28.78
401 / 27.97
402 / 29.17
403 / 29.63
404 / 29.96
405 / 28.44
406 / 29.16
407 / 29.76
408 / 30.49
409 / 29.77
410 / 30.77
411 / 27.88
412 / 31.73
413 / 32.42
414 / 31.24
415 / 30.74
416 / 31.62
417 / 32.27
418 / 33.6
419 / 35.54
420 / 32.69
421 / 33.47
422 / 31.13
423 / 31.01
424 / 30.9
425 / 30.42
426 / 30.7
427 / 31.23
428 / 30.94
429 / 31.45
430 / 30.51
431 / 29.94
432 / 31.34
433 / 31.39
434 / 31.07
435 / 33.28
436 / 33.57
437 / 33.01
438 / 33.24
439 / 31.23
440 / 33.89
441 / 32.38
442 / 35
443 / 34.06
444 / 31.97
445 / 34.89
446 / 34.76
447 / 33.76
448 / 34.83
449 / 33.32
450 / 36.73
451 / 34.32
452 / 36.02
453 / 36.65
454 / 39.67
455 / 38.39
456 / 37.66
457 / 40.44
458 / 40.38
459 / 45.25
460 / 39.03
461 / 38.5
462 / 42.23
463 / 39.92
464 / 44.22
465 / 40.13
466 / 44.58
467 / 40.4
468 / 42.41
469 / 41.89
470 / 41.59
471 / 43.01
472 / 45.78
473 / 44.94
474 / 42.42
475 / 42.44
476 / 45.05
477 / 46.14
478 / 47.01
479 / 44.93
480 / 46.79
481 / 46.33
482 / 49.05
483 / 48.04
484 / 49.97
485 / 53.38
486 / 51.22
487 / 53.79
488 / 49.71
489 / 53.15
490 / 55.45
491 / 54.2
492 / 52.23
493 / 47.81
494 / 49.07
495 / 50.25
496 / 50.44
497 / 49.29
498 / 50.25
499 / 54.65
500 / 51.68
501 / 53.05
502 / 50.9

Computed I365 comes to 7.9 kPa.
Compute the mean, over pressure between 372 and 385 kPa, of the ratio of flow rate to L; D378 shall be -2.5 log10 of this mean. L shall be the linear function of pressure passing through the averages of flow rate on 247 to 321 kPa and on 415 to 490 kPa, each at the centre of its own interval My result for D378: 0.393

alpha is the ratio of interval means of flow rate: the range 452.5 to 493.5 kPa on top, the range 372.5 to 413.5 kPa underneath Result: 1.65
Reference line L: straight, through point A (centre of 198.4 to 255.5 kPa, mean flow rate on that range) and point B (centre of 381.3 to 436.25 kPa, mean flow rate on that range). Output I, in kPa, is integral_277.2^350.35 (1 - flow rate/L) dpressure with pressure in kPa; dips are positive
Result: 6.7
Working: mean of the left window 38.5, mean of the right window 29.3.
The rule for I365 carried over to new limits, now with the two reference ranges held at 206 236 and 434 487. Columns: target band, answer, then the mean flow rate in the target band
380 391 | 3.6 kPa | 26.1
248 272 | -2.6 kPa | 41.1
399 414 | 3.7 kPa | 29.7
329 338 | 2.4 kPa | 28.1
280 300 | 2.4 kPa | 33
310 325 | 2.3 kPa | 32.2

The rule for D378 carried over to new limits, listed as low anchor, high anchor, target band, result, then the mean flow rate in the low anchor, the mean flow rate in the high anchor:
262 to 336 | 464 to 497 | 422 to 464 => 0.27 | 33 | 47.3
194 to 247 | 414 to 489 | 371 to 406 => 0.39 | 37.4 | 38.2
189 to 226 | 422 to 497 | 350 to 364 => 0.44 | 35.5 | 40.2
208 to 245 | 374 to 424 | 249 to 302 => -0.04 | 38.3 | 28.3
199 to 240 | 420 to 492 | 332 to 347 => 0.34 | 36.4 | 39.4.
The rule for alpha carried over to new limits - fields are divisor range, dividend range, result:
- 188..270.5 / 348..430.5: 0.72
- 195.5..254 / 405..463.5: 0.88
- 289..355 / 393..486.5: 1.18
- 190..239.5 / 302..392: 0.77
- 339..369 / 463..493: 1.81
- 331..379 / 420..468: 1.34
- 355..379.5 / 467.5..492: 1.85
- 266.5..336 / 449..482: 1.28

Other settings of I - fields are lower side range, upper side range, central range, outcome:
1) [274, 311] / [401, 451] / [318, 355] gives 5.70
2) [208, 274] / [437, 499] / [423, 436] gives 3.39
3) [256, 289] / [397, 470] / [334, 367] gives 8.33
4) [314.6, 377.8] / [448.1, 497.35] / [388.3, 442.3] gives 9.71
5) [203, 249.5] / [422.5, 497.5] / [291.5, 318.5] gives 3.80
